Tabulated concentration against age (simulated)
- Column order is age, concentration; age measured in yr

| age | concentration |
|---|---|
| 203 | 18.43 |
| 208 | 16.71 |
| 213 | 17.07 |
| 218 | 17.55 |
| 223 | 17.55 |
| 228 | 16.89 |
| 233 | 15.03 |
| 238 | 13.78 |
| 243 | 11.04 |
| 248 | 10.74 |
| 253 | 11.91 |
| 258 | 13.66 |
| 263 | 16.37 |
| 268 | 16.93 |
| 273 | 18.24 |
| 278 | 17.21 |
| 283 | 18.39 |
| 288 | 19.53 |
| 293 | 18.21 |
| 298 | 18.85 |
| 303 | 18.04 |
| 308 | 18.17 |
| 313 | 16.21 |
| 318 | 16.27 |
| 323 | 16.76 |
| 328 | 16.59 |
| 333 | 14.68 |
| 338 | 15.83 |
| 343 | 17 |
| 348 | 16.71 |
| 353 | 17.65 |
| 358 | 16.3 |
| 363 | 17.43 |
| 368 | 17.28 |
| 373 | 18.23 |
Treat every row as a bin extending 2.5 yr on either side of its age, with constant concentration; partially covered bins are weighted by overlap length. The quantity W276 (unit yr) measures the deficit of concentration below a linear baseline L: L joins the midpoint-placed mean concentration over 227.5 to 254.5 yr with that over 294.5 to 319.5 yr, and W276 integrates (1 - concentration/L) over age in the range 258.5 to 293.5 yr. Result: -4.8 yr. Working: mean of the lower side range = 13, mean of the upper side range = 17.6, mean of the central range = 17.6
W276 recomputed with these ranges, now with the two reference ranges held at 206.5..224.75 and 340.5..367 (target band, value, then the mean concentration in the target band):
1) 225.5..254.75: 6.7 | 13.3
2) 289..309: -1.5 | 18.4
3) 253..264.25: 2.0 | 14.2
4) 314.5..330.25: 0.5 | 16.5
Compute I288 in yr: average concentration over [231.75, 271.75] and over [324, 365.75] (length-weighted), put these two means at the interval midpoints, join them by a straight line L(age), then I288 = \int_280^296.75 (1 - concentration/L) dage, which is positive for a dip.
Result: -4.3 yr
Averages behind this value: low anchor 13.8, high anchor 16.5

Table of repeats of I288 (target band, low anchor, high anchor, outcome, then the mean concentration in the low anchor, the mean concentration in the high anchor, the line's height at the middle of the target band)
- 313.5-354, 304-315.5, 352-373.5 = 2.13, 17.3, 17.3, 17.3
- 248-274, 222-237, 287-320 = 3.19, 16.1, 17.8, 16.9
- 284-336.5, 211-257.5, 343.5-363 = -4.14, 14.6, 17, 16.1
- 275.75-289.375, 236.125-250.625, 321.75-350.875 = -4.61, 11.8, 16.3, 13.7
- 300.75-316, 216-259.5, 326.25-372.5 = -1.60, 14.2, 16.7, 15.8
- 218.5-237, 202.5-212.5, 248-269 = -0.40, 17.3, 14.1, 16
